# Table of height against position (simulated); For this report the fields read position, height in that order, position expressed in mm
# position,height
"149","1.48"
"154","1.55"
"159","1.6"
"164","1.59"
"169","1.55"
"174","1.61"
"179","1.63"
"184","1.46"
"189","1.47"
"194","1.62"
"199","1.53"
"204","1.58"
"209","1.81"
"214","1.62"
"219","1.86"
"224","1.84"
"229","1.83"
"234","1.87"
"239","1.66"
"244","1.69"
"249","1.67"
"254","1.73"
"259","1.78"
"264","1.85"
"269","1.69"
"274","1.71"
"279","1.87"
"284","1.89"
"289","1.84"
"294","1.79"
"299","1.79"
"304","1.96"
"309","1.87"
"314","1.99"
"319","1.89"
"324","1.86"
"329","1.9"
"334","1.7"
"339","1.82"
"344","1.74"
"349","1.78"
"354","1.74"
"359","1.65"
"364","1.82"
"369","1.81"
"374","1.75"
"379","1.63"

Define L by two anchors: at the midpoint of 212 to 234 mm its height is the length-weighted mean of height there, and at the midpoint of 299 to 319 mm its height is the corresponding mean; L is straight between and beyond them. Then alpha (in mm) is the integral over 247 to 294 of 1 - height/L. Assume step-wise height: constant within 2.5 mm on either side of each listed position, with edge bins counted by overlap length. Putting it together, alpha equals 2.1 mm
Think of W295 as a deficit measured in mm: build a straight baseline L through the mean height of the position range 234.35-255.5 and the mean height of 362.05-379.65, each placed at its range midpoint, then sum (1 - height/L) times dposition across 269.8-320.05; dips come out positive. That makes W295 -3.7 mm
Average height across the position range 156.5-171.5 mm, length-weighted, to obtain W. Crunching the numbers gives 1.58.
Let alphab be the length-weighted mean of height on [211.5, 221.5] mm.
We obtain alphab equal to 1.74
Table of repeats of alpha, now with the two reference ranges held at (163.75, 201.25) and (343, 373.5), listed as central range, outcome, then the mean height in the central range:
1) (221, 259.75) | -3.28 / 1.76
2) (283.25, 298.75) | -1.36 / 1.83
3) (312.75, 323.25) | -1.29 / 1.92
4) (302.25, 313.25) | -1.45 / 1.92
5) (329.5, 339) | -0.24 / 1.77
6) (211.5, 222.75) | -1.09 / 1.75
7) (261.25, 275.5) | -0.86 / 1.75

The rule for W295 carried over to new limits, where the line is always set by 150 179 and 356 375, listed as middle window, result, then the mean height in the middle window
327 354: -0.7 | 1.78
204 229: -2.2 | 1.77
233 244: -0.6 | 1.73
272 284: -1.0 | 1.81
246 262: -0.7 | 1.73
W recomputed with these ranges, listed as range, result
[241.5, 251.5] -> 1.68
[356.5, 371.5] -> 1.76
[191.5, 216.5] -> 1.63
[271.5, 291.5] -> 1.83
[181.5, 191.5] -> 1.46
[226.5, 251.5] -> 1.74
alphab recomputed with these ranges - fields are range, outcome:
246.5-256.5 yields 1.7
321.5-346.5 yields 1.8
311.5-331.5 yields 1.91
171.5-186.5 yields 1.57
